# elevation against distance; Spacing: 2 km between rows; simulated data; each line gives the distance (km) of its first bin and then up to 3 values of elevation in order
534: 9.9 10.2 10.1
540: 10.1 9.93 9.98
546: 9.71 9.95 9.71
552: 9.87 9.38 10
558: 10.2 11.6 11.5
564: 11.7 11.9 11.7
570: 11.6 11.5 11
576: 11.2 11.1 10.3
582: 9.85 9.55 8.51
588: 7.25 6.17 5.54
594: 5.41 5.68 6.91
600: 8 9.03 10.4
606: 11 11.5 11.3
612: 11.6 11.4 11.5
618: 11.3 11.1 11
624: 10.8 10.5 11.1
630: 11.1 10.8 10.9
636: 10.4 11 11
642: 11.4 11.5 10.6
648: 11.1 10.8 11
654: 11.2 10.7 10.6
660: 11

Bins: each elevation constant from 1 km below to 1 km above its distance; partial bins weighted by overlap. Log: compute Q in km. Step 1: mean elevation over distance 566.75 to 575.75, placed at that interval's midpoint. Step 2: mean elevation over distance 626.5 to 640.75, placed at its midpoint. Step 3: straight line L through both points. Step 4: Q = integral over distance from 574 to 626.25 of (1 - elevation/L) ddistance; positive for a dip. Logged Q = 7.6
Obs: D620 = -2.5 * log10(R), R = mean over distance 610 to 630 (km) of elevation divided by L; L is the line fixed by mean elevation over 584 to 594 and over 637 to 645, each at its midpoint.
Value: -0.18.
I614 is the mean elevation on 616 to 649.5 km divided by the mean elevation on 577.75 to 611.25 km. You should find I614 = 1.27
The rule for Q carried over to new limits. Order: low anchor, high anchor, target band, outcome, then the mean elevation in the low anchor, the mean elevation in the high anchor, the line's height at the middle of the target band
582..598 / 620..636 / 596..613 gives -2.3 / 7.06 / 10.9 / 8.51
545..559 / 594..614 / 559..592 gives -2.1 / 9.83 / 9.38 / 9.63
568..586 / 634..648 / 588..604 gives 5.7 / 10.7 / 11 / 10.8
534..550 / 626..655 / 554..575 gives -2.0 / 9.97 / 11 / 10.2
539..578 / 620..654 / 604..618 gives -0.6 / 10.7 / 11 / 10.9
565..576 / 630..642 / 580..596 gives 5.4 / 11.5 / 10.9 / 11.3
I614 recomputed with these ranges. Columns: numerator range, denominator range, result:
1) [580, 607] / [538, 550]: 0.81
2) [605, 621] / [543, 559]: 1.15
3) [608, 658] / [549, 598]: 1.15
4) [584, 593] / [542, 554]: 0.73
